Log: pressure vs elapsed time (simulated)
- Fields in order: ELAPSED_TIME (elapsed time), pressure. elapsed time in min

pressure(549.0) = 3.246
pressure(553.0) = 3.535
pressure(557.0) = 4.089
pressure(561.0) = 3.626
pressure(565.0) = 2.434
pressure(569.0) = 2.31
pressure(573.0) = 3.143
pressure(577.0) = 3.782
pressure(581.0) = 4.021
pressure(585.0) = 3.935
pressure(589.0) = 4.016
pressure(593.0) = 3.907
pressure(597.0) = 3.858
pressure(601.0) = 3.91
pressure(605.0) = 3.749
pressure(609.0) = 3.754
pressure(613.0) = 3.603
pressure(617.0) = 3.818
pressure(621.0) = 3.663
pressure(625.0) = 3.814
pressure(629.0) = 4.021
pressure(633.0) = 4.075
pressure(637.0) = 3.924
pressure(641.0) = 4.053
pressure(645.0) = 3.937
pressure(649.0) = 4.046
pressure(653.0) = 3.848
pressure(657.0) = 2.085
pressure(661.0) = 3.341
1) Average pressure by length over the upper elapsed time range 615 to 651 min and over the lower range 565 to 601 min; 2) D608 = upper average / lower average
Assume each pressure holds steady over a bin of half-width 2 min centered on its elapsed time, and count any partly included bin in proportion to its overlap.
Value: 1.1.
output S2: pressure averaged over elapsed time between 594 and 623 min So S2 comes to 3.77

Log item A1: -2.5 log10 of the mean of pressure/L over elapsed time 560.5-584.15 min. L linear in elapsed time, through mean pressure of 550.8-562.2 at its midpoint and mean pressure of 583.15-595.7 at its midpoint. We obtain 0.191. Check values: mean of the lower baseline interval 3.75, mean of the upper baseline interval 3.95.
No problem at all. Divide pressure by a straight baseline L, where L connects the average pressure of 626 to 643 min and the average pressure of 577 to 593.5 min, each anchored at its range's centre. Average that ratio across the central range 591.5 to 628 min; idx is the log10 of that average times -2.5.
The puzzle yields 0.05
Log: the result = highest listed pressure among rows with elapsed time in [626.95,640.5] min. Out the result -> 4.075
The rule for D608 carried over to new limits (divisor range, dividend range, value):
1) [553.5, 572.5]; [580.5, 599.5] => 1.25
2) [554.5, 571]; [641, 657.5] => 1.18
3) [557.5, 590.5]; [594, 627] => 1.10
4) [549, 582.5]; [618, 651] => 1.18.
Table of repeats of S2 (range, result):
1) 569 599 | 3.71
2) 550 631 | 3.64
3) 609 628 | 3.74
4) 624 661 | 3.73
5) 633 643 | 4.01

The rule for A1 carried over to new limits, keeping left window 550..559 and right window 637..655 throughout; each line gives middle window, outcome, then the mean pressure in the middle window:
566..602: 0.06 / 3.61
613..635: 0.02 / 3.85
